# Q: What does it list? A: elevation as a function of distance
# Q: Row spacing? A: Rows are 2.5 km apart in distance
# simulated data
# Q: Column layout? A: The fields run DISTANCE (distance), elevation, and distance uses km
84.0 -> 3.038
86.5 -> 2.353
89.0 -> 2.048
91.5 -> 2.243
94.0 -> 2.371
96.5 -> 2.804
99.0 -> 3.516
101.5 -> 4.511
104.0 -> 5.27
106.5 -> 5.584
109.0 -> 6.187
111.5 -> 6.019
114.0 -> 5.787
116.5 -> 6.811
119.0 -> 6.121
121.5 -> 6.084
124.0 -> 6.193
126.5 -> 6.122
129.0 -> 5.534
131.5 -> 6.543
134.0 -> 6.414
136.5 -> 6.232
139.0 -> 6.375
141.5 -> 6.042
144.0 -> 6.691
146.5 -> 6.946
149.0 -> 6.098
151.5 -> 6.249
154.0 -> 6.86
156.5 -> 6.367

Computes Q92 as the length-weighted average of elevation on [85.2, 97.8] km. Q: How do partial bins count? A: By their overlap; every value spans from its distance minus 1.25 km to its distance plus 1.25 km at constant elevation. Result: 2.37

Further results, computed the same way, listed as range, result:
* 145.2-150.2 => 6.53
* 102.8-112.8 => 5.77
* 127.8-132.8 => 6.05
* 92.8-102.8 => 3.31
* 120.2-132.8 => 6.1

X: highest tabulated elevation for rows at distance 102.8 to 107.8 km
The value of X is 5.584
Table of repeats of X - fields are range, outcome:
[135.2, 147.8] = 6.946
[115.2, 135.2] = 6.811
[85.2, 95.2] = 2.371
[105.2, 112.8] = 6.187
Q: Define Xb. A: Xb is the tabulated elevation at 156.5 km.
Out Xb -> 6.367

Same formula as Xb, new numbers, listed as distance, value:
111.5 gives 6.019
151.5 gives 6.249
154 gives 6.86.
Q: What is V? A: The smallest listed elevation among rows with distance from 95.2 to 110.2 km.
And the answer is 2.804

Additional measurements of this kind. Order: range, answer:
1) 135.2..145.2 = 6.042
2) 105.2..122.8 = 5.584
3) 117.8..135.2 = 5.534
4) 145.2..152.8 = 6.098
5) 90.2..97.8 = 2.243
